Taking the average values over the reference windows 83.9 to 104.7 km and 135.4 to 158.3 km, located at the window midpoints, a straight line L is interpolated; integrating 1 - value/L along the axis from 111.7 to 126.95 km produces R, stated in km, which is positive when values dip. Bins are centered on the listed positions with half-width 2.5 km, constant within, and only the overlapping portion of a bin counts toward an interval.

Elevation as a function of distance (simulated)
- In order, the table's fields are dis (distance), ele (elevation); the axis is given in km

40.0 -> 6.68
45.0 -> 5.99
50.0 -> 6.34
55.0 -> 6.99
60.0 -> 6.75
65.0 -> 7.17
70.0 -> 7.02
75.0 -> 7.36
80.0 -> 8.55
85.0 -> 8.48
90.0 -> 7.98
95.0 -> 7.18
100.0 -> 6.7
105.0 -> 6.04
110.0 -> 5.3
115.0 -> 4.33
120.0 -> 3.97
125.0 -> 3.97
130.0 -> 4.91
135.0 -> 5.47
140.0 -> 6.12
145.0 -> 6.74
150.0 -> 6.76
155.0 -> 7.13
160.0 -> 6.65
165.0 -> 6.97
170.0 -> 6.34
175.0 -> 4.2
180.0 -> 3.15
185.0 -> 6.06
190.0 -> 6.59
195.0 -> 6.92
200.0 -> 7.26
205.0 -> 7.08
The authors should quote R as 6.18 km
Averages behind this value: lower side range 7.36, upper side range 6.57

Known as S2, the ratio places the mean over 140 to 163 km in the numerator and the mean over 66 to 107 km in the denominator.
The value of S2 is 0.91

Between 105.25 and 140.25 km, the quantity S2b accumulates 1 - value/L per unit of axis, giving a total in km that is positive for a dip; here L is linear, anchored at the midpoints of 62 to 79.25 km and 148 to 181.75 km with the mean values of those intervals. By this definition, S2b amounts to 9.0 km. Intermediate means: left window 7.31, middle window 4.86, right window 5.93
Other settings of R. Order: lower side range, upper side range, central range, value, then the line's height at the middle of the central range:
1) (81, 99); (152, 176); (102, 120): 5.69 km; 7.43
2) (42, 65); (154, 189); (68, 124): -2.12 km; 6.29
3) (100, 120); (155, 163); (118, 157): 3.46 km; 6.13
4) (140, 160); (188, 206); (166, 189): 5.68 km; 6.88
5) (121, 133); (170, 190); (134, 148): -5.00 km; 4.57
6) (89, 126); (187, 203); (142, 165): -1.85 km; 6.31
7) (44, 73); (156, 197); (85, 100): -2.47 km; 6.51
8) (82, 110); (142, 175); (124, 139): 3.97 km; 6.8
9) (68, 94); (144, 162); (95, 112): 3.01 km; 7.53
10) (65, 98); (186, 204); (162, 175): 1.62 km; 7.06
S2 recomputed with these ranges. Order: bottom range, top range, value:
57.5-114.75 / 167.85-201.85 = 0.82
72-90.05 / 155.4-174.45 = 0.80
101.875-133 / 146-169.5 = 1.42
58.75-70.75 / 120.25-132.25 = 0.62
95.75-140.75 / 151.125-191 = 1.12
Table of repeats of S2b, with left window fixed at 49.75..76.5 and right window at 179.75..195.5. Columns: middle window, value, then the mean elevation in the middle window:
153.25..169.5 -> -1.9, 6.84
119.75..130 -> 3.6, 4.2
